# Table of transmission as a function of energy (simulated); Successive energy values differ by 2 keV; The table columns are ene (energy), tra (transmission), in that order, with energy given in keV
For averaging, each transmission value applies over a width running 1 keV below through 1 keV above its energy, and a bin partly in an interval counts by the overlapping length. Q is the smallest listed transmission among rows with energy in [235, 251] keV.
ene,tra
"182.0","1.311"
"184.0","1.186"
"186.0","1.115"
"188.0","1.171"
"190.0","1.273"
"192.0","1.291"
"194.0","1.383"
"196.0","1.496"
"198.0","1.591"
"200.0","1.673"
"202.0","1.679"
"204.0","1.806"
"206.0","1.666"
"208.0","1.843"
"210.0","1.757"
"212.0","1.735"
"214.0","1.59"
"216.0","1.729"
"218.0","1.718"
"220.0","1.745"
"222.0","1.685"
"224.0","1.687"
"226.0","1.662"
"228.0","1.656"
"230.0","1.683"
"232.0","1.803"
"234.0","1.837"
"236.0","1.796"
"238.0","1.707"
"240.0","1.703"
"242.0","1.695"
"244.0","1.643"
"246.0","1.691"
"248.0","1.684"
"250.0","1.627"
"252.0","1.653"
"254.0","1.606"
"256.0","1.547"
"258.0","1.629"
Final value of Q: 1.627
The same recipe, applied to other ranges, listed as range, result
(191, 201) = 1.291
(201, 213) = 1.666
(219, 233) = 1.656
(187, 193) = 1.171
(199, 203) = 1.673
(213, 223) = 1.59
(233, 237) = 1.796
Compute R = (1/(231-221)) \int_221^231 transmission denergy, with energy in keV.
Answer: 1.67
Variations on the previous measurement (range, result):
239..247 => 1.68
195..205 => 1.65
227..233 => 1.71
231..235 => 1.82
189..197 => 1.36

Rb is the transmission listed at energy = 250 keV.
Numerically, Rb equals 1.627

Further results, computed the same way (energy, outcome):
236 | 1.796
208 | 1.843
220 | 1.745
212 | 1.735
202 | 1.679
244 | 1.643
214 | 1.59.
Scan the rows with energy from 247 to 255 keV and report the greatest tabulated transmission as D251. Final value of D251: 1.684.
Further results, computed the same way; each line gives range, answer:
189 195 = 1.383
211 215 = 1.735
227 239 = 1.837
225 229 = 1.662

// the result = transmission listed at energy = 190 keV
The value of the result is 1.273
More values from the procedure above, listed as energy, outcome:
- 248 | 1.684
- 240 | 1.703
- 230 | 1.683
